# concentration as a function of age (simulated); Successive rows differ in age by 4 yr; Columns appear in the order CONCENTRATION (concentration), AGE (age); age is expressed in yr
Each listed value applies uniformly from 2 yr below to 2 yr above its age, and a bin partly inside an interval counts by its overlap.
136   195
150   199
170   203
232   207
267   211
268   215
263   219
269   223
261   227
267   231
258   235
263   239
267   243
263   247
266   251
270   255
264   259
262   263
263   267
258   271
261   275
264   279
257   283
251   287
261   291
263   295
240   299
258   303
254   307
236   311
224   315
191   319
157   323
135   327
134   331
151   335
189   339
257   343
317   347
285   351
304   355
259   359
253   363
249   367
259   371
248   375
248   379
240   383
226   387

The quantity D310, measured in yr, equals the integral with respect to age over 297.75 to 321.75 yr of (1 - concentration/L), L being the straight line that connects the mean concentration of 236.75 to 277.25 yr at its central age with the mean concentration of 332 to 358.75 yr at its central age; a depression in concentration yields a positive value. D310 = 2.12 yr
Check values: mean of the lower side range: 264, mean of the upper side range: 247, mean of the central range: 231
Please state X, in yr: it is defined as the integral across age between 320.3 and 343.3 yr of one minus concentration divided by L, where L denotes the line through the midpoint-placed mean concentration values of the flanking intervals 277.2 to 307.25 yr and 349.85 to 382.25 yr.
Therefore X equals 8.4 yr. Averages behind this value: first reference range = 256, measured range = 165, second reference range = 262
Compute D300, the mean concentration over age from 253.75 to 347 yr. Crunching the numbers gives 232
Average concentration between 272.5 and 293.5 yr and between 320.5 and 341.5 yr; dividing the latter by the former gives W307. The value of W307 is 0.6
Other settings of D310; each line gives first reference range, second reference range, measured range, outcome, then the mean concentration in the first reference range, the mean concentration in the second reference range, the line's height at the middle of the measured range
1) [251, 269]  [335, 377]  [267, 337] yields 10.0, 265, 257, 261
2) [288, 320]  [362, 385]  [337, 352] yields -0.8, 243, 249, 247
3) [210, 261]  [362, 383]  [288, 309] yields 0.3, 265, 250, 258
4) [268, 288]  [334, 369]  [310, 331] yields 6.2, 259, 254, 256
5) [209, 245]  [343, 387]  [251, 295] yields 0.5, 265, 264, 265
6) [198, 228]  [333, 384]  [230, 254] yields -2.4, 237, 251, 240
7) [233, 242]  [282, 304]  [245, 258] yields -0.3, 261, 255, 260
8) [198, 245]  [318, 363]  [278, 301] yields -2.5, 247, 218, 231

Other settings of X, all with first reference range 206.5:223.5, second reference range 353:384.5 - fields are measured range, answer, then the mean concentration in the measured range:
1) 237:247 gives -0.1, 265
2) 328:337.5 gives 4.2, 144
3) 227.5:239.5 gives -0.1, 262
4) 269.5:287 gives 0.1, 259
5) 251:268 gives -0.3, 265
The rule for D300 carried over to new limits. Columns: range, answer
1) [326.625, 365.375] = 233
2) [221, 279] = 264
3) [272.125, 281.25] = 262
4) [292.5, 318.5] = 243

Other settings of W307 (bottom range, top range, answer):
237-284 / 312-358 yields 0.81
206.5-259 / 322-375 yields 0.87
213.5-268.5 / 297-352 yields 0.81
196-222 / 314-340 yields 0.74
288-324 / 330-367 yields 1.03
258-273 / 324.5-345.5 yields 0.67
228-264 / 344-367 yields 1.06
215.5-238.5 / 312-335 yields 0.64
